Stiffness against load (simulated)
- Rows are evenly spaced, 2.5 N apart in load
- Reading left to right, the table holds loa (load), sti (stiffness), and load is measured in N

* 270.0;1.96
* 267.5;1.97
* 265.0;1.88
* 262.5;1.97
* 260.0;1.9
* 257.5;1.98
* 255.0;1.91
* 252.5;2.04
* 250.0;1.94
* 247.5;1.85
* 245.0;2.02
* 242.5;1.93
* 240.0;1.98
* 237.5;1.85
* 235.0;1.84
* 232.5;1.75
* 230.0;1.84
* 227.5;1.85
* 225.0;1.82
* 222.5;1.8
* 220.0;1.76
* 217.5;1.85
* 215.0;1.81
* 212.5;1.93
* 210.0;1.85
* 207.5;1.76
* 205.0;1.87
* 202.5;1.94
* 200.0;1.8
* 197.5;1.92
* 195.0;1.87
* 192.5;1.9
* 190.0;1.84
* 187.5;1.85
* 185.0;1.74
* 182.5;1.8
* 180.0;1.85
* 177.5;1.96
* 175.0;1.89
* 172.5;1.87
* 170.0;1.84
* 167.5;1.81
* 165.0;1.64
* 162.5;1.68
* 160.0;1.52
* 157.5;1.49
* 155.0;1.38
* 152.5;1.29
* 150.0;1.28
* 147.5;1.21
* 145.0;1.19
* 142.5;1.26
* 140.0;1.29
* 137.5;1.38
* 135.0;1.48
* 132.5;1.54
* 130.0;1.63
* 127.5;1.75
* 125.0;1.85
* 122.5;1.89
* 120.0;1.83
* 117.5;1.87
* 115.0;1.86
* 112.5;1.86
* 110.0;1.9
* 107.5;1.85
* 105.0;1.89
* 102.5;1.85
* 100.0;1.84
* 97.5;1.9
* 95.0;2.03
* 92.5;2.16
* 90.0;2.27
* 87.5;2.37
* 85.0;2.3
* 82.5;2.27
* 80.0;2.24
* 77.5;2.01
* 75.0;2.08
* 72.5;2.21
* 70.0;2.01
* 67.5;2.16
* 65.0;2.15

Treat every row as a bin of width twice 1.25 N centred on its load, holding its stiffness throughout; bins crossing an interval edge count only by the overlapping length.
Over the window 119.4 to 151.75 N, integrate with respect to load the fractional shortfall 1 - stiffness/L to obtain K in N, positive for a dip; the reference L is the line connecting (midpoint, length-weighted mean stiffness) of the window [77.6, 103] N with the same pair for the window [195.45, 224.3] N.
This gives 8.4 N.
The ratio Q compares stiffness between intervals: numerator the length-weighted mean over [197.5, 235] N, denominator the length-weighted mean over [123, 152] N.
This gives 1.27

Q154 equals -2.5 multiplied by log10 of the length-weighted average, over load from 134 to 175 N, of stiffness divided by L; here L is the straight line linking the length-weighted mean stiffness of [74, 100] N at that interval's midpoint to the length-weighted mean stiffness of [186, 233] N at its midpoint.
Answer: 0.31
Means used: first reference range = 2.15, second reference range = 1.84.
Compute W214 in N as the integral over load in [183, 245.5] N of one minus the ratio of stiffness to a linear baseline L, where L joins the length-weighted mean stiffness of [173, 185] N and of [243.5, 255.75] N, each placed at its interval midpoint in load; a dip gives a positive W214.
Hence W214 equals 1.8 N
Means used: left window 1.86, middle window 1.85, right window 1.95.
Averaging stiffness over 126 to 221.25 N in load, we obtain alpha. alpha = 1.68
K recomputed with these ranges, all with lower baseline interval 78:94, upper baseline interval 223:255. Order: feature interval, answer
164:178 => 1.5 N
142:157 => 5.9 N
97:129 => 4.9 N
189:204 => 0.8 N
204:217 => 0.8 N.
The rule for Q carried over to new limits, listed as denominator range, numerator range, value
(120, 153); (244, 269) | 1.31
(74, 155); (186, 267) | 1.05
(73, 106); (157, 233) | 0.86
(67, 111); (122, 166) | 0.71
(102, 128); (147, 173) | 0.83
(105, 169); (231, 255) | 1.20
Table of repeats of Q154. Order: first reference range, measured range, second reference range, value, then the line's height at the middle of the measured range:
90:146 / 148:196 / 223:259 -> 0.070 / 1.81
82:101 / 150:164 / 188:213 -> 0.329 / 1.98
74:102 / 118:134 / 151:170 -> 0.050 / 1.83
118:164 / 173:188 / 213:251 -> -0.119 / 1.66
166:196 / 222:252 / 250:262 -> 0.029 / 1.93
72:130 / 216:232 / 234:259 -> 0.073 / 1.94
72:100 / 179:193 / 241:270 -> 0.115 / 2.03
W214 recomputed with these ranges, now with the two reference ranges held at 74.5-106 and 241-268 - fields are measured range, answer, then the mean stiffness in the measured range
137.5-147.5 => 3.85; 1.26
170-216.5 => 3.31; 1.86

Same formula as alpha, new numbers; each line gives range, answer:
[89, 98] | 2.1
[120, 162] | 1.48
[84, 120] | 1.99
